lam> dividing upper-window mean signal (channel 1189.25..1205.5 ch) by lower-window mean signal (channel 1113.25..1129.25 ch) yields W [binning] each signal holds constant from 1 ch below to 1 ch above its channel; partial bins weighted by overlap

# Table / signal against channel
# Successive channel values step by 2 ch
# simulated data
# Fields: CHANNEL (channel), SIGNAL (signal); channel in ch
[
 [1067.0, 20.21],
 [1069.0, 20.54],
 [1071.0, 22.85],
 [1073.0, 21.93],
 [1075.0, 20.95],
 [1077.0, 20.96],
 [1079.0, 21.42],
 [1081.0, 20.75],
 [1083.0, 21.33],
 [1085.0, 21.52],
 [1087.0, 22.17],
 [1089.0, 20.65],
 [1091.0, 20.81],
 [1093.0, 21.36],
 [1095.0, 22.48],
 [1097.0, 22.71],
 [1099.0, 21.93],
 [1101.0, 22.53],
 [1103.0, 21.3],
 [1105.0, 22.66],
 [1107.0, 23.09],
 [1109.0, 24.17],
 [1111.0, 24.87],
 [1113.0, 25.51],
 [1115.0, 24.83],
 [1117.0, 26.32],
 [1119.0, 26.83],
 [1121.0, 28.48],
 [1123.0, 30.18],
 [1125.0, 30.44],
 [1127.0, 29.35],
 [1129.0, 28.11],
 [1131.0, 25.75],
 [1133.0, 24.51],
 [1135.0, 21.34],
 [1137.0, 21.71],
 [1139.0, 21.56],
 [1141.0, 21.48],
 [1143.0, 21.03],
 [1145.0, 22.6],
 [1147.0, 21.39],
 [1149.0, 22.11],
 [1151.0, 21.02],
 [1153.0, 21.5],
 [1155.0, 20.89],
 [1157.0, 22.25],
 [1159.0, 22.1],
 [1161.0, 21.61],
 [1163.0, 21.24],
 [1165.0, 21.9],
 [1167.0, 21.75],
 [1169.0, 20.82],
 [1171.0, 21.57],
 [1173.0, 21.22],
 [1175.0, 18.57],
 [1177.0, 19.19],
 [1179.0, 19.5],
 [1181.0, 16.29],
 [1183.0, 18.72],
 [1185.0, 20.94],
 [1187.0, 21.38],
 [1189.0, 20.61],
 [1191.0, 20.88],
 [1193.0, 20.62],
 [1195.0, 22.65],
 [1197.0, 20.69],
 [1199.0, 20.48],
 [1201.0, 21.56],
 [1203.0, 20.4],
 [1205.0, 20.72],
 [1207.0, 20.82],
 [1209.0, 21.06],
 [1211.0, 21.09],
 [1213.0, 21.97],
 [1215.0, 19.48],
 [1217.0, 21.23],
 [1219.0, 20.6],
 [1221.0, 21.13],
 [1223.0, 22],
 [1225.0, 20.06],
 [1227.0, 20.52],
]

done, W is 0.75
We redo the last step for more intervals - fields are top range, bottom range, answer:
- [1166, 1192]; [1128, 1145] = 0.87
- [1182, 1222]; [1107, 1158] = 0.86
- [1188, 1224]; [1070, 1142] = 0.89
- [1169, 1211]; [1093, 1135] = 0.81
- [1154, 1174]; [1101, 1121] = 0.88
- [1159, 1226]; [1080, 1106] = 0.95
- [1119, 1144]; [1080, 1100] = 1.18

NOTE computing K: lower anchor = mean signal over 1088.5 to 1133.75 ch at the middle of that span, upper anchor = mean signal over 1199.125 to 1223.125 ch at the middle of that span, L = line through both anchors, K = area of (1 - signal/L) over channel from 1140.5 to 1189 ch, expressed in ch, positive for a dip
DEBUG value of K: 4.0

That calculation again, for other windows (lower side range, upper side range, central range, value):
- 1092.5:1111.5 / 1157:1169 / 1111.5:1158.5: -4.5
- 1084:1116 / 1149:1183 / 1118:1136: -4.4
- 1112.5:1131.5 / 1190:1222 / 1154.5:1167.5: 1.5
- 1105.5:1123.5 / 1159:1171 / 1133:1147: 1.1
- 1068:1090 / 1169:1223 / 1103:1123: -3.9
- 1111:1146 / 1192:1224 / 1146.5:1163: 1.6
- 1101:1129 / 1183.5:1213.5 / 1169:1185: 2.0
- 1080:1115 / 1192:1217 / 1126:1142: -1.7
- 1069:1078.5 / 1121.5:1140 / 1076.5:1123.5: 0.8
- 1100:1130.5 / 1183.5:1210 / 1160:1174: 0.8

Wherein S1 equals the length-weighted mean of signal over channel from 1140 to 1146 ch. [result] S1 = 21.7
